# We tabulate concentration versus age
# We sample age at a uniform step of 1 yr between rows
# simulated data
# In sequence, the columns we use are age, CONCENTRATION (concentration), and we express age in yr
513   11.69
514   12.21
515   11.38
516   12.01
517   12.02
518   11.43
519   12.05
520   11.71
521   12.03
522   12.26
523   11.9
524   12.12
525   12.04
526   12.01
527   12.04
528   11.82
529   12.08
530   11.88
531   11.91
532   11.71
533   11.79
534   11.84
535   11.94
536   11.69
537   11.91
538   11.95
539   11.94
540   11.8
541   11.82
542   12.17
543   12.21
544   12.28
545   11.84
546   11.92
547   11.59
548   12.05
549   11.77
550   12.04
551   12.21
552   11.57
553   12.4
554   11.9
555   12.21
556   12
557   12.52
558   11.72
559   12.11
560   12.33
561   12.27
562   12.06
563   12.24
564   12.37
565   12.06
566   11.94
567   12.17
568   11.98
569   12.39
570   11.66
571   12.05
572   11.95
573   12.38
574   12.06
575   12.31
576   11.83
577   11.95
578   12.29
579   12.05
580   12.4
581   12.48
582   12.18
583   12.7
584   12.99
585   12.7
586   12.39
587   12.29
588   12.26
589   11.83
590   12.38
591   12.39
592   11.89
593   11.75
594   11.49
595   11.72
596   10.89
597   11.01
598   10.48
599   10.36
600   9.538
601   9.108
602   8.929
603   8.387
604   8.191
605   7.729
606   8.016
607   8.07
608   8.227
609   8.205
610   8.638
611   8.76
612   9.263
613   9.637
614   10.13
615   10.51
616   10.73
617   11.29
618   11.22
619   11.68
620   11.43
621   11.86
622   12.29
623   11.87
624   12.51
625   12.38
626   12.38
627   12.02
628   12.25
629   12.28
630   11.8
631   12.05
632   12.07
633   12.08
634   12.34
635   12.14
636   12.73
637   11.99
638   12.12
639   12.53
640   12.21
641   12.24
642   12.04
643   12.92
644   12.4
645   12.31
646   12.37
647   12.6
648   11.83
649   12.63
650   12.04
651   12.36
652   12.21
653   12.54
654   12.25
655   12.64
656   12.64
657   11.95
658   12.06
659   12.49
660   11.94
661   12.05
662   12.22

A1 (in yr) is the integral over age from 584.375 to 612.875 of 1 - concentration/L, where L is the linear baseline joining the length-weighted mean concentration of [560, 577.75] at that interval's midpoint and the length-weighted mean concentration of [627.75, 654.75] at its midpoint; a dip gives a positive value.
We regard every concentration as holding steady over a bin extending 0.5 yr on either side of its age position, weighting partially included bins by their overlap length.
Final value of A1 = 4.5 yr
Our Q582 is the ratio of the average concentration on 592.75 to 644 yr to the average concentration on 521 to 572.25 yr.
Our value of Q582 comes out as 0.91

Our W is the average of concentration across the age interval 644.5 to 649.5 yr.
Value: 12.3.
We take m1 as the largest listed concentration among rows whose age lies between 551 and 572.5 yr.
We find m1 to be 12.52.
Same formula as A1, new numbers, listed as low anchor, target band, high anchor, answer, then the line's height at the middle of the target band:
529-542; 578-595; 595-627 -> -2.4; 10.7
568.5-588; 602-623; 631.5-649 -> 4.3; 12.3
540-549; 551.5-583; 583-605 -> -1.6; 11.5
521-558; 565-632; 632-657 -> 5.3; 12.2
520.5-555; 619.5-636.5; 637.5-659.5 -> 0.2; 12.3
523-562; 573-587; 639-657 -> -0.2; 12.1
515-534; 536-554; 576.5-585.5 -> 0.2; 12.1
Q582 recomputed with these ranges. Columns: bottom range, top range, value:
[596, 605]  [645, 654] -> 1.30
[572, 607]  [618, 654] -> 1.09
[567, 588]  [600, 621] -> 0.77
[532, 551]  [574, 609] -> 0.92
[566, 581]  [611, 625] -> 0.91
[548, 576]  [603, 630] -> 0.86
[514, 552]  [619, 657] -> 1.03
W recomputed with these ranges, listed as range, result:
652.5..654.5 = 12.4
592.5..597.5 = 11.4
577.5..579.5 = 12.2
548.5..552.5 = 11.9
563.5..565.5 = 12.2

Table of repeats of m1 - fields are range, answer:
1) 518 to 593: 12.99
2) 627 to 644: 12.92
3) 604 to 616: 10.73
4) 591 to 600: 12.39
